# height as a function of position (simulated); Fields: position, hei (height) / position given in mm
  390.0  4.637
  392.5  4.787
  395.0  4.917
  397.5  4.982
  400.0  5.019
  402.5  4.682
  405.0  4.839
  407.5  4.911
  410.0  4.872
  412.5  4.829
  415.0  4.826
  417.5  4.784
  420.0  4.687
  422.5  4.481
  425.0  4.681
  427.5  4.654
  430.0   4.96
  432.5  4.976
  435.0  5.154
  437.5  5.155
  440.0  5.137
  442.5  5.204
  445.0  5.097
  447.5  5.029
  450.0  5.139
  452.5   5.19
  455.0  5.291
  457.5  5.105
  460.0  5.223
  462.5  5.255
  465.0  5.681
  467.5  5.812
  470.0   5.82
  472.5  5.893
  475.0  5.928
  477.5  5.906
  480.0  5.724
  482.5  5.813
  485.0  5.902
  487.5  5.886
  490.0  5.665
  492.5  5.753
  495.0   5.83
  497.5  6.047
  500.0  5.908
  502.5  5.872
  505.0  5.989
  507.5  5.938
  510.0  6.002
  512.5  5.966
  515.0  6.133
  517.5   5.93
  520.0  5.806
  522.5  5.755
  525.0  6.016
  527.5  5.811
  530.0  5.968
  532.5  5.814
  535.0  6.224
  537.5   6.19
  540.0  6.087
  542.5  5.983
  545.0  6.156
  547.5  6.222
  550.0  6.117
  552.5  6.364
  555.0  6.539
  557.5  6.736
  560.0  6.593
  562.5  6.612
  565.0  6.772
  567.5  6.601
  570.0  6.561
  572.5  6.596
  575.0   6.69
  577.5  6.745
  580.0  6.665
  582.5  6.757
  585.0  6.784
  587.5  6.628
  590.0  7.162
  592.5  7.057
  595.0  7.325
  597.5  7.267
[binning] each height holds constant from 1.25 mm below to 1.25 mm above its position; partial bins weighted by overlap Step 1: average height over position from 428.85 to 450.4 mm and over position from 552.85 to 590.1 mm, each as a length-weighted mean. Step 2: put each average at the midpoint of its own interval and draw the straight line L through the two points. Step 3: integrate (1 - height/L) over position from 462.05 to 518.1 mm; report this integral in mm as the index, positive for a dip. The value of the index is -1.6 mm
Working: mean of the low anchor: 5.09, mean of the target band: 5.86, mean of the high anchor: 6.67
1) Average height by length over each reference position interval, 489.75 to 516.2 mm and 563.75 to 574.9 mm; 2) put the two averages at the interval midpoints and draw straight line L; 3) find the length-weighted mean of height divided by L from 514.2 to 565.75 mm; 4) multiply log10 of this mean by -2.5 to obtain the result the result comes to 0.03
